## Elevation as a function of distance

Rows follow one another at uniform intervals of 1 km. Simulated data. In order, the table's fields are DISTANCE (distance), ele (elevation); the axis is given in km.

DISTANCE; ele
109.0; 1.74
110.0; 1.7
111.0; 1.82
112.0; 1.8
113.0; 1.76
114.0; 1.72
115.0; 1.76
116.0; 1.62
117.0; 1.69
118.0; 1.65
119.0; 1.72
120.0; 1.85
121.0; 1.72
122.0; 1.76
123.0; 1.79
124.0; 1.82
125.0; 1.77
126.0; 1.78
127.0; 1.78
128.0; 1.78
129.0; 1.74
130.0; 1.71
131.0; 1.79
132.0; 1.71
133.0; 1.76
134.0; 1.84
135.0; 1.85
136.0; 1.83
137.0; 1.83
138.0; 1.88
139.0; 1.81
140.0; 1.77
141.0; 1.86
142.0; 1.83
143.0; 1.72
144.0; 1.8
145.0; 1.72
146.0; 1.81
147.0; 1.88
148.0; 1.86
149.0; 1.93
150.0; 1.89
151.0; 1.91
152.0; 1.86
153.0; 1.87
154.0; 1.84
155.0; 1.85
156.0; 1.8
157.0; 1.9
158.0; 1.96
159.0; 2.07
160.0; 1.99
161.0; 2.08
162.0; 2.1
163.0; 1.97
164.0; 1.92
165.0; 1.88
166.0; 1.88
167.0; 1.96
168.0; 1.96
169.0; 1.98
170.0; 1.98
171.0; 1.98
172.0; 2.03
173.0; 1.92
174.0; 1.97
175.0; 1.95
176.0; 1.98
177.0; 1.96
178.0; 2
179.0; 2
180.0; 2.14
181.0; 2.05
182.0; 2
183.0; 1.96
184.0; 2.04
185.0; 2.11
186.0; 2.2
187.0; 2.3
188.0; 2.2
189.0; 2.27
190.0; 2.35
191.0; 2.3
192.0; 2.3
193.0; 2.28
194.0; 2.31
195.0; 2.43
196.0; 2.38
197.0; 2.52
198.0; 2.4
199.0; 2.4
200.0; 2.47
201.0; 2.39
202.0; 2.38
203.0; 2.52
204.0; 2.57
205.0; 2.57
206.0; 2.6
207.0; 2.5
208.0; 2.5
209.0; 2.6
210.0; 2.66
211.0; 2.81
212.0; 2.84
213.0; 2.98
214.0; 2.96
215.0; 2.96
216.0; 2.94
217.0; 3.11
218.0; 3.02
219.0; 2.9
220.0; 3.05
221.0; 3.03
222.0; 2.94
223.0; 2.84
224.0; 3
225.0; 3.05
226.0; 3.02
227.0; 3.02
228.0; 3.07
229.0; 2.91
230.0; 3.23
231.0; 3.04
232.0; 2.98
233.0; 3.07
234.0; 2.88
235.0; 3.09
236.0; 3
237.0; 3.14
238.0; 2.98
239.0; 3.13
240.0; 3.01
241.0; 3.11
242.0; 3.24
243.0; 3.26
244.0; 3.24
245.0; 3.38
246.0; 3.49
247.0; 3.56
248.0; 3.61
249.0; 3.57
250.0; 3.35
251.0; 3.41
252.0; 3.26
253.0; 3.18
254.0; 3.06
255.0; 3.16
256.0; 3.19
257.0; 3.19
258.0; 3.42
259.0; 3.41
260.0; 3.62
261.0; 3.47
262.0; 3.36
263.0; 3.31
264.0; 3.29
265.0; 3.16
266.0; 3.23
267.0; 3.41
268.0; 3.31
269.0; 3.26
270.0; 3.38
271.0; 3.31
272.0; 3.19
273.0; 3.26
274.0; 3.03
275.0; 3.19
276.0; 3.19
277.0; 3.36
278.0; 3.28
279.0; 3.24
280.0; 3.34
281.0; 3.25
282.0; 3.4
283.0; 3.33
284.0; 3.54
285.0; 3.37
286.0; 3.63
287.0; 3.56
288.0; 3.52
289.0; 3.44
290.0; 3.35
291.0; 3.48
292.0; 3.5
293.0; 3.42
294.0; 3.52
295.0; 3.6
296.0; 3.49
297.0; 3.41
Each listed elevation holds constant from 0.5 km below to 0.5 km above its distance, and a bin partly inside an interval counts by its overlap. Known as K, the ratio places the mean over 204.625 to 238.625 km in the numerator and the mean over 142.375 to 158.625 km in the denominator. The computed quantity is 1.58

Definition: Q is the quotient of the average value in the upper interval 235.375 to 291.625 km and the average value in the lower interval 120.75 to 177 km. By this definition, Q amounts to 1.77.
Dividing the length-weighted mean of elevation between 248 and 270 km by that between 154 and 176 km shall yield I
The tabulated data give 1.70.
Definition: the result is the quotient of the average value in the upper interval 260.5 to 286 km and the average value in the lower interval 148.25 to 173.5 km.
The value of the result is 1.7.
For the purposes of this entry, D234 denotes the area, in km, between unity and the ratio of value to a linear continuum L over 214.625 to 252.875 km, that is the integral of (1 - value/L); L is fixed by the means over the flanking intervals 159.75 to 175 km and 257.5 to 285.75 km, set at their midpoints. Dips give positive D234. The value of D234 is -4.04 km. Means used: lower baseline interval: 1.97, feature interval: 3.13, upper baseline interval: 3.32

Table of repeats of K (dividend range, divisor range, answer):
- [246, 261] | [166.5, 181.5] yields 1.69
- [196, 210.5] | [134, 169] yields 1.33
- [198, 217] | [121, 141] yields 1.48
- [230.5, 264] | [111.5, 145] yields 1.83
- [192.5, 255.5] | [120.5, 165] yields 1.59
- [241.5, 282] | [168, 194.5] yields 1.58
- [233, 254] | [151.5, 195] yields 1.59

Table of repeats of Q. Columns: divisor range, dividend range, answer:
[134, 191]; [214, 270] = 1.63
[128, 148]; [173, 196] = 1.19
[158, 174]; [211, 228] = 1.50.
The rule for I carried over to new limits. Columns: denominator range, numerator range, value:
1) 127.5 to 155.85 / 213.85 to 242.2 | 1.66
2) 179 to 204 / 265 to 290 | 1.46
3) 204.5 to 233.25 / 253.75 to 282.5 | 1.13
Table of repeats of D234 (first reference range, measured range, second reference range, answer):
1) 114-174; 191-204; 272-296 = 0.2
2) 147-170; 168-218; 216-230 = 3.2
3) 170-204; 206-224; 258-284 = -2.0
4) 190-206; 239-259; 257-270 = -1.0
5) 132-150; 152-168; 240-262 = 1.1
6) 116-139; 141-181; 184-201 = 2.5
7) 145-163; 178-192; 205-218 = 1.4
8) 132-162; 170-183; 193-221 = 1.5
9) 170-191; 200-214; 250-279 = -0.9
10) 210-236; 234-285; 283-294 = -0.4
